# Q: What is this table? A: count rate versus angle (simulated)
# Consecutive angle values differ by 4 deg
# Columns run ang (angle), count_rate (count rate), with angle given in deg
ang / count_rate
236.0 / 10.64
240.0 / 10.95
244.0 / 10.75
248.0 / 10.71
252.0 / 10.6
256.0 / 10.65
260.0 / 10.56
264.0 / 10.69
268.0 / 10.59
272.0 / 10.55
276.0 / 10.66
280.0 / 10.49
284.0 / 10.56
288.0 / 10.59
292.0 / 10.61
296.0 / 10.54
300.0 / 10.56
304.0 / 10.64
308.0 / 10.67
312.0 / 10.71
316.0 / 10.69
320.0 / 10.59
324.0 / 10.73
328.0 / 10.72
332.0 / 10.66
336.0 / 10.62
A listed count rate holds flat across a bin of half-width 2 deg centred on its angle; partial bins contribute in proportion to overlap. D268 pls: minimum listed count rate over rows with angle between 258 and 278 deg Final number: 10.55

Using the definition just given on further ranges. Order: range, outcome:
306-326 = 10.59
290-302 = 10.54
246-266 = 10.56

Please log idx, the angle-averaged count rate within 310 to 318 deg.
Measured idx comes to 10.7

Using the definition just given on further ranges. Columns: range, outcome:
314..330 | 10.7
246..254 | 10.7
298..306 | 10.6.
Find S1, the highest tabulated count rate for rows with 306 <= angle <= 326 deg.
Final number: 10.73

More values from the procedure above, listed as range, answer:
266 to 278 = 10.66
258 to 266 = 10.69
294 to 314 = 10.71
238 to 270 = 10.95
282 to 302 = 10.61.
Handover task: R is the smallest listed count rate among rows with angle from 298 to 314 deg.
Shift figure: 10.56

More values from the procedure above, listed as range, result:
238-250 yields 10.71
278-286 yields 10.49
